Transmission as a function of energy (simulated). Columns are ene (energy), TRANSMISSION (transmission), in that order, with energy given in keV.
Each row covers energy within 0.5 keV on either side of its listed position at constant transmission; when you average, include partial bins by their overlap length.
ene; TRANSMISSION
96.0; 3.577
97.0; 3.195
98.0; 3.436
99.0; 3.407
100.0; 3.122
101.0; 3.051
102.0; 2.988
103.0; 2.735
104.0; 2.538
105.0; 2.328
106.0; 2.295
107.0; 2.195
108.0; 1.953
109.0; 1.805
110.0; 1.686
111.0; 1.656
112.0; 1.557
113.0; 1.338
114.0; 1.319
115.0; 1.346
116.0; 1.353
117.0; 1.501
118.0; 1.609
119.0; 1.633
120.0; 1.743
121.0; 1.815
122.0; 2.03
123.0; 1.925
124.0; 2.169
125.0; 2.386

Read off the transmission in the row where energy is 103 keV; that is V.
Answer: 2.735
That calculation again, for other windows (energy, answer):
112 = 1.557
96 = 3.577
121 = 1.815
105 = 2.328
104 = 2.538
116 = 1.353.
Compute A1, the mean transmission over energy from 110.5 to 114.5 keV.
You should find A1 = 1.47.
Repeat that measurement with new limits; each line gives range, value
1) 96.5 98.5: 3.32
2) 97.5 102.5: 3.2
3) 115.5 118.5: 1.49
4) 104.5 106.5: 2.31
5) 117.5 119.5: 1.62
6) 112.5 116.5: 1.34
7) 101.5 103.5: 2.86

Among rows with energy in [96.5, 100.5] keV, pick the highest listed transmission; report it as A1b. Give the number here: 3.436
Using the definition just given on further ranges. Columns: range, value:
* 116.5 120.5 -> 1.743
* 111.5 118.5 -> 1.609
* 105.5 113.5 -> 2.295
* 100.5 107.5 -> 3.051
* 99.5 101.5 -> 3.122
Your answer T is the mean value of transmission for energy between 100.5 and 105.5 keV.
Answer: 2.73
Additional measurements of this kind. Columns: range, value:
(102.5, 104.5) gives 2.64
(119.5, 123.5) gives 1.88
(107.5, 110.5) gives 1.81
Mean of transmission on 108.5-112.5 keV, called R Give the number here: 1.68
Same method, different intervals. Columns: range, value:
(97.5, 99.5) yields 3.42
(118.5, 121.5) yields 1.73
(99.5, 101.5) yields 3.09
